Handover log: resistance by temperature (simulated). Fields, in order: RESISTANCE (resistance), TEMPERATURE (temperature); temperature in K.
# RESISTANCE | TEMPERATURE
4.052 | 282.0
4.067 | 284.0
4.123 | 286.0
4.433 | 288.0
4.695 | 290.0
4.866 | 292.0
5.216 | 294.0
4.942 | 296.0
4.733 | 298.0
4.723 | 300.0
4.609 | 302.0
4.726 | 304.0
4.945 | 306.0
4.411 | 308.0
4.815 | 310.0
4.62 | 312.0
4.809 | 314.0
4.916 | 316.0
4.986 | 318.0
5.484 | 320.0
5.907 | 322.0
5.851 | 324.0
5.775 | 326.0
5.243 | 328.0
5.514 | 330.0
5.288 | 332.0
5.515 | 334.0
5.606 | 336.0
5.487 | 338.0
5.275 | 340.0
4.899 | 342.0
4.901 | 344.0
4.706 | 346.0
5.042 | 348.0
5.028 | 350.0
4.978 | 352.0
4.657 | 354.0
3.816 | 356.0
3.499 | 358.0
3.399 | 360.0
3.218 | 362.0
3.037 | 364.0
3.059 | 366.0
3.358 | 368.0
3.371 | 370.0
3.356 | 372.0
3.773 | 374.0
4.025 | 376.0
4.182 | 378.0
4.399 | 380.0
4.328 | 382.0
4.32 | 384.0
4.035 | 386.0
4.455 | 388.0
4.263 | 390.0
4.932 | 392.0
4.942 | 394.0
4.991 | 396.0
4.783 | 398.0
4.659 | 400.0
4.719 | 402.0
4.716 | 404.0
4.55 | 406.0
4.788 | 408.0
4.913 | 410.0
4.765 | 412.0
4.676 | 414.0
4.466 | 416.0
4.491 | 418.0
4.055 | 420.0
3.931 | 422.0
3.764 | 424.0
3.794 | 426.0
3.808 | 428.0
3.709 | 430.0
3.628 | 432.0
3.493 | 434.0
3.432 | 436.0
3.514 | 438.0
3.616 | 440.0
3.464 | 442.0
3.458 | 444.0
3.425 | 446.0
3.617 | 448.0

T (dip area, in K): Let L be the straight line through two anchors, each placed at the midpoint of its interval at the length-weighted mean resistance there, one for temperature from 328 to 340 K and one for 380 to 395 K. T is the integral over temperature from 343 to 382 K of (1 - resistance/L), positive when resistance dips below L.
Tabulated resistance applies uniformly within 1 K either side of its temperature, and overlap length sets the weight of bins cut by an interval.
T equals 7.4 K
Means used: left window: 5.44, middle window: 4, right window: 4.46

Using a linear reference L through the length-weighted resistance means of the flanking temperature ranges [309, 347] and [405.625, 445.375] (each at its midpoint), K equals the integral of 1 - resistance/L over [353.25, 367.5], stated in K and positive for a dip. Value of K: 3.9 K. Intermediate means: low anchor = 5.24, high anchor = 4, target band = 3.5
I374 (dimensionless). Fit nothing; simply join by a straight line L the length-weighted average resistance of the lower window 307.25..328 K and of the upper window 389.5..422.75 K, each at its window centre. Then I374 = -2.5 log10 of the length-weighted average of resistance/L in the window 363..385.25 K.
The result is 0.27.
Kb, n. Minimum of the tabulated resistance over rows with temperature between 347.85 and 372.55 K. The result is 3.037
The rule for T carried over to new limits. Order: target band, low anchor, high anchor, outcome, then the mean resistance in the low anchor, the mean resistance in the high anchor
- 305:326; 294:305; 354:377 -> -3.0 K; 4.79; 3.5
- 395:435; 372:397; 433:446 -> -4.7 K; 4.35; 3.49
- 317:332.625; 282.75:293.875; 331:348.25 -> -1.6 K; 4.49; 5.2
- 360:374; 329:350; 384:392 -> 4.3 K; 5.21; 4.34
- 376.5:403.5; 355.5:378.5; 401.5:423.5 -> -3.5 K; 3.49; 4.53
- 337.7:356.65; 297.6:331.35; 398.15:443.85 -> -0.4 K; 5.07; 4.13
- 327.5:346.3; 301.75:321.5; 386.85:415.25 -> -1.7 K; 4.87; 4.72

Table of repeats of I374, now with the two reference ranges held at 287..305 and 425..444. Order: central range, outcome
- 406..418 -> -0.23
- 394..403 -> -0.23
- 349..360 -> -0.01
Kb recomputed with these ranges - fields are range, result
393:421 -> 4.055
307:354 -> 4.411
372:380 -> 3.356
